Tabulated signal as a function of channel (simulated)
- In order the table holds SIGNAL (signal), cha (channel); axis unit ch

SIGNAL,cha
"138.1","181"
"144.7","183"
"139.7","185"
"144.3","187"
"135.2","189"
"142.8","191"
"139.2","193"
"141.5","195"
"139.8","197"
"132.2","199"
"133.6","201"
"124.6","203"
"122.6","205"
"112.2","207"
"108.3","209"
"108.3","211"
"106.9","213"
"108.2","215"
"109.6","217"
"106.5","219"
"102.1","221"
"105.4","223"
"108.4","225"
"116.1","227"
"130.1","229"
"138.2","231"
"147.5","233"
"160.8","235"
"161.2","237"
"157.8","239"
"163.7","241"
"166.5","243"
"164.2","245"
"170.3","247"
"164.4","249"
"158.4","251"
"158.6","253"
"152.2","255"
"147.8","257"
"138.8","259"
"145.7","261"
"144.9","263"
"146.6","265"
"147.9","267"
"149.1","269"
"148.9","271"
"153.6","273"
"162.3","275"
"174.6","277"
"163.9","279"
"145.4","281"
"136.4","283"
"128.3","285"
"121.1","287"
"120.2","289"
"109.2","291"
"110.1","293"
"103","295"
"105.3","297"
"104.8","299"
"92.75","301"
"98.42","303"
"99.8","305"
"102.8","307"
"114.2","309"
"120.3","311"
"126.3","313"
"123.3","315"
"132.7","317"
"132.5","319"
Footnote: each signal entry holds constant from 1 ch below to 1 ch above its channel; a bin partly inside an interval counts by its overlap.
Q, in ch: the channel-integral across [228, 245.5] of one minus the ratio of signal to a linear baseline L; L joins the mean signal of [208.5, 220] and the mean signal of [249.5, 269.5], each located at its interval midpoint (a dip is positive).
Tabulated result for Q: -3.5 ch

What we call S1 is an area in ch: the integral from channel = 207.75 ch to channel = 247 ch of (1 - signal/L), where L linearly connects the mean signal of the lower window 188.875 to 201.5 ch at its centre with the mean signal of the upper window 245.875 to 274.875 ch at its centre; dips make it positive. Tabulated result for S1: 3.9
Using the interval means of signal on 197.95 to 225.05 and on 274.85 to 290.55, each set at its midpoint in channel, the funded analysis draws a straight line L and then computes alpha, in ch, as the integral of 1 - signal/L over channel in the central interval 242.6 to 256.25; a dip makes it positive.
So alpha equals -3.5 ch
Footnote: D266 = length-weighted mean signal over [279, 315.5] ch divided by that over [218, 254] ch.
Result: 0.81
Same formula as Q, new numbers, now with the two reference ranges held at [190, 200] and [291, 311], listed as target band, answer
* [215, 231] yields 2.1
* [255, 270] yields -3.7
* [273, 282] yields -3.9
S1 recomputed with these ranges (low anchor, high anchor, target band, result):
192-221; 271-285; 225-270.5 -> -3.6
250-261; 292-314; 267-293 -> -2.7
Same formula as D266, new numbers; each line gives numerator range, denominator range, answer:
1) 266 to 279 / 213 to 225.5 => 1.47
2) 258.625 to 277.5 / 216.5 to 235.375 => 1.24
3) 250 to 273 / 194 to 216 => 1.23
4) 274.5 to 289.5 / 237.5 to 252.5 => 0.88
